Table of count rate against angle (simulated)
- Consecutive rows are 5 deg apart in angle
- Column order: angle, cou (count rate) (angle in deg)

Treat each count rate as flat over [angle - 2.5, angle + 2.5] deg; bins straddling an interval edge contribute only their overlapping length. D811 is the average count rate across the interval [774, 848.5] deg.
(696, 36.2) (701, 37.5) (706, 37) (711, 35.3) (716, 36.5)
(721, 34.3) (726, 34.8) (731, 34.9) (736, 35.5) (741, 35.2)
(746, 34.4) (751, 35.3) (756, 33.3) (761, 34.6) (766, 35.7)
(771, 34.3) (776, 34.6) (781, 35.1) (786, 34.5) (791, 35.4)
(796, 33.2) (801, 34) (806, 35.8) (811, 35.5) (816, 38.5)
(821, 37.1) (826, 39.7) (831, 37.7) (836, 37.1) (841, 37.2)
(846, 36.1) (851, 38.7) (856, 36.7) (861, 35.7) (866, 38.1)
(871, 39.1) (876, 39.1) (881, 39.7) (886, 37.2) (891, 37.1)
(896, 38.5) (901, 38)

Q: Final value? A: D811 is 36.1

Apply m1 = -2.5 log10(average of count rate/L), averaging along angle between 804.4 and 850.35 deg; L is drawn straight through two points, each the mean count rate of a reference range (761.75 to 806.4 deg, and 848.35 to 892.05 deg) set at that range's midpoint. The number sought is -0.03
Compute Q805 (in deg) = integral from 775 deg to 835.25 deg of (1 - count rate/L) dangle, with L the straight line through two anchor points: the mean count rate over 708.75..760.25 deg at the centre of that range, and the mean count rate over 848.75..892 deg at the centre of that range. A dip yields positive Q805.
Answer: 0.87 deg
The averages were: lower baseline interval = 34.9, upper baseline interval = 38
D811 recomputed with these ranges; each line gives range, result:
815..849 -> 37.6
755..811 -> 34.7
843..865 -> 36.9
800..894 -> 37.4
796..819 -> 35.7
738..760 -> 34.6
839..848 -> 36.7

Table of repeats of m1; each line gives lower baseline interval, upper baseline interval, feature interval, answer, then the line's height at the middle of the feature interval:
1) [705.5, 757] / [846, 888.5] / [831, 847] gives 0.01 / 37.3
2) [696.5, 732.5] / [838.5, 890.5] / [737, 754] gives 0.04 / 36.2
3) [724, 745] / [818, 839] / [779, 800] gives 0.07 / 36.7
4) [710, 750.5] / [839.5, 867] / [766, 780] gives 0.03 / 35.8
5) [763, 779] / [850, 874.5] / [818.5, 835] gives -0.04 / 36.6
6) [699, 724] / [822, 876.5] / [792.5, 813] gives 0.08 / 37.1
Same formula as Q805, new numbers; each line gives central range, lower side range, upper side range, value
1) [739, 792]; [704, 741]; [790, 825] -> 1.3 deg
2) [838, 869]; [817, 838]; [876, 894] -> 0.8 deg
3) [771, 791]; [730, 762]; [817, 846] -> 0.7 deg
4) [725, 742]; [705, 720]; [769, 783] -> 0.2 deg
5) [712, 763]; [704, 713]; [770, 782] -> 0.9 deg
